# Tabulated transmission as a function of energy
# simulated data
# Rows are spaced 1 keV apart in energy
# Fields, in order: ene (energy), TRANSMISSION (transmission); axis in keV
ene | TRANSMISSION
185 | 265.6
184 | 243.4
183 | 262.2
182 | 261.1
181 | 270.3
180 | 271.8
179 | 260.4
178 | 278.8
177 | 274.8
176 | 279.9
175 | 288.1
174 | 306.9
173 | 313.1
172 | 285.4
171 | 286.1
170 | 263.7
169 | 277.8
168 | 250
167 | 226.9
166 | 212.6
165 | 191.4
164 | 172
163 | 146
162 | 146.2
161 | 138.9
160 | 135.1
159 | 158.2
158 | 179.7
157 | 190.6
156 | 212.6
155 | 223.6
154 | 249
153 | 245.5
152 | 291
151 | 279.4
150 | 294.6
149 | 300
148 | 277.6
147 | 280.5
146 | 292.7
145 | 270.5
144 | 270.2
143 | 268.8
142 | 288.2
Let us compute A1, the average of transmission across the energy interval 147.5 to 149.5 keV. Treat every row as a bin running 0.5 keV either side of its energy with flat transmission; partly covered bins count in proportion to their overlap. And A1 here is 289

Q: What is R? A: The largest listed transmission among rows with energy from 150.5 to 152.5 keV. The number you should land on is 291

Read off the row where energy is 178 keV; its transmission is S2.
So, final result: 278.8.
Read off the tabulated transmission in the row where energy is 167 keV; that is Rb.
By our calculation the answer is 226.9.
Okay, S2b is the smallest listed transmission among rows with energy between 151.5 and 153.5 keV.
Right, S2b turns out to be 245.5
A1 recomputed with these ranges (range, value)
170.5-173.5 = 295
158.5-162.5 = 145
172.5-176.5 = 297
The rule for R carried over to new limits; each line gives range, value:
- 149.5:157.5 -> 294.6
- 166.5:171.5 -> 286.1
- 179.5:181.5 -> 271.8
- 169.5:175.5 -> 313.1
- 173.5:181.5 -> 306.9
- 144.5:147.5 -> 292.7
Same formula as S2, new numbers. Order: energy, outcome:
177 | 274.8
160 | 135.1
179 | 260.4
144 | 270.2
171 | 286.1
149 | 300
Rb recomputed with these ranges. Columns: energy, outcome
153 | 245.5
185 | 265.6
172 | 285.4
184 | 243.4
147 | 280.5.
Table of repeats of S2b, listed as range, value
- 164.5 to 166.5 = 191.4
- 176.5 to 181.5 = 260.4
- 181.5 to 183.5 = 261.1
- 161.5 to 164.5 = 146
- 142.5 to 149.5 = 268.8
